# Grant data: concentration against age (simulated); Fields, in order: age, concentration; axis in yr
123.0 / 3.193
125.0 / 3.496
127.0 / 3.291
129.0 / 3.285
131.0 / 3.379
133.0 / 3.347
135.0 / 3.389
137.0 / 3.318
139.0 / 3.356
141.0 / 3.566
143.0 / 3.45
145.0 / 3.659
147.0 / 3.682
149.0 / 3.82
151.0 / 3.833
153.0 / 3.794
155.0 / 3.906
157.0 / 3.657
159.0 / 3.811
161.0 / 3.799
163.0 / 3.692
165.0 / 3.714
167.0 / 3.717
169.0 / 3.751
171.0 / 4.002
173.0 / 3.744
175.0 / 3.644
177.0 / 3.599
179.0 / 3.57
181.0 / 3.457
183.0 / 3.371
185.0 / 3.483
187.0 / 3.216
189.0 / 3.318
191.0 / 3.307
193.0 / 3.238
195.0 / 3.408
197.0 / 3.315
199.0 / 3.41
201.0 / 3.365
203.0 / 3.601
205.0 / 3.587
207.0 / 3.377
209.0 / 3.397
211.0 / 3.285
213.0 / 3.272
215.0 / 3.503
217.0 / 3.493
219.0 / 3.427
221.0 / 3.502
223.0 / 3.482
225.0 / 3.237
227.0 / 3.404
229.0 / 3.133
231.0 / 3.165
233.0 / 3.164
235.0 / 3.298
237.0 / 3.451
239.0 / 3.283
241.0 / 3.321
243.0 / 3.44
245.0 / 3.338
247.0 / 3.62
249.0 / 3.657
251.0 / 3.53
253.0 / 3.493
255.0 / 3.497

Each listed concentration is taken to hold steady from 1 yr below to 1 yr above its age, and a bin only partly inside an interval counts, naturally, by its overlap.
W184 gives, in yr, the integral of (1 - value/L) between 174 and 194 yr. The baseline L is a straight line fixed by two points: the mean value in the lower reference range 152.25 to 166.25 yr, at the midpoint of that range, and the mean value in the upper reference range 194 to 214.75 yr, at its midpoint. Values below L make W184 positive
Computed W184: 0.8 yr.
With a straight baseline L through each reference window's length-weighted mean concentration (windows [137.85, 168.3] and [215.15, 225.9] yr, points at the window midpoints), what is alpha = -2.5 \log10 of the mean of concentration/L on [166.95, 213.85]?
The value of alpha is 0.02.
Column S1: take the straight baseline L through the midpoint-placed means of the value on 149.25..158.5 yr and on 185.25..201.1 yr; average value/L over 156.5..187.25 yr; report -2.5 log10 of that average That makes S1 -0.02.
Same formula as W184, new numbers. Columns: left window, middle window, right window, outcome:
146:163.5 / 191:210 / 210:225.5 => 0.6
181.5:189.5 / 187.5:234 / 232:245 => -0.3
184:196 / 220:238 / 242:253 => 0.7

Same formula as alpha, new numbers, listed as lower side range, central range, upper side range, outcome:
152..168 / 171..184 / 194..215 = 0.01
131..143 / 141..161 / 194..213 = -0.10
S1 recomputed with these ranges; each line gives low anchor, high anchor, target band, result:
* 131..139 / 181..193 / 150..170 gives -0.13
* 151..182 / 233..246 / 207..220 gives 0.03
